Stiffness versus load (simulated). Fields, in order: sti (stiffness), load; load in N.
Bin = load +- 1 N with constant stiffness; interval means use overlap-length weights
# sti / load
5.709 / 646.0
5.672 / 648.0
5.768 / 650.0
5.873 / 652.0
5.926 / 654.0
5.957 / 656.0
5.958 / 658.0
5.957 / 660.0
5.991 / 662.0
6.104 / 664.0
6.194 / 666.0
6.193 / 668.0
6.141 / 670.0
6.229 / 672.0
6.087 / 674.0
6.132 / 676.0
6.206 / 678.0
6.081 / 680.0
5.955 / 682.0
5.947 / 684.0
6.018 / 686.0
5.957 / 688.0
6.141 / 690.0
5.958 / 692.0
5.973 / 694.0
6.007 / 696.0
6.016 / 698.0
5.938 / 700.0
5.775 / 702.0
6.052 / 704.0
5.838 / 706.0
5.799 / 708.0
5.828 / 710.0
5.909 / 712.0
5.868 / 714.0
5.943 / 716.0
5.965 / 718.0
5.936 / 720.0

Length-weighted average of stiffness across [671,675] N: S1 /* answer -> 6.16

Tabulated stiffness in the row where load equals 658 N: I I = 5.958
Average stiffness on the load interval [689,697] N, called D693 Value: 6.02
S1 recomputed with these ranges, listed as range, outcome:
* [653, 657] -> 5.94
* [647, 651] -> 5.72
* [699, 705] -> 5.92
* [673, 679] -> 6.14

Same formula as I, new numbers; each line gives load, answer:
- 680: 6.081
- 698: 6.016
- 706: 5.838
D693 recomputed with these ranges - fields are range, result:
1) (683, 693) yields 6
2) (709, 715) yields 5.87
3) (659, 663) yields 5.97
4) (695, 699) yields 6.01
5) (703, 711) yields 5.88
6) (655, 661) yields 5.96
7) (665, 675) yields 6.17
